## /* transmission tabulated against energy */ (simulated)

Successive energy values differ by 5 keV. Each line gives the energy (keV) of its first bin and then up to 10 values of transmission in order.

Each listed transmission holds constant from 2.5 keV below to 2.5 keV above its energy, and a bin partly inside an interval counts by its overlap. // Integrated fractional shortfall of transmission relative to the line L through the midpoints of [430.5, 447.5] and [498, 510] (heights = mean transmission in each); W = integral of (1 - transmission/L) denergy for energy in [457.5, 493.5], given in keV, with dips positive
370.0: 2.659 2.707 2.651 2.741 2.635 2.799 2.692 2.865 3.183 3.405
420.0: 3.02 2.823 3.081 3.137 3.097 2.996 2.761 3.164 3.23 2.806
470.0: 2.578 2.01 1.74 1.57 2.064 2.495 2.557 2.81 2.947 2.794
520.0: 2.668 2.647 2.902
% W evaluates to 7.5 keV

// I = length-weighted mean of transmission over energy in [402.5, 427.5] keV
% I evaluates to 3.06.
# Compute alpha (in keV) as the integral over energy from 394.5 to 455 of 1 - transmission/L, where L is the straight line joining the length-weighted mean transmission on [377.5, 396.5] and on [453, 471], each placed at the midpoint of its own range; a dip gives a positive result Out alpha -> -3.5 keV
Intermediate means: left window 2.7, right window 2.97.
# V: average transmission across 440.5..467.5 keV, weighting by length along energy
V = 3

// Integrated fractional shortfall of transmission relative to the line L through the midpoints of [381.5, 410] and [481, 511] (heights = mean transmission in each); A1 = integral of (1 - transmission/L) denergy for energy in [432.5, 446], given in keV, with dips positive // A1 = -2.6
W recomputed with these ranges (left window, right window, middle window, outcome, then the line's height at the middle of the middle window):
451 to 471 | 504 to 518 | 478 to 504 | 6.8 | 2.89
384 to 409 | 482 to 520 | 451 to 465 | -2.6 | 2.59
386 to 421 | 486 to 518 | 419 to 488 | 1.2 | 2.74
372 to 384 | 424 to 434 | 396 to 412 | -0.3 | 2.85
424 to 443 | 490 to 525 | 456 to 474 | 0.4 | 2.88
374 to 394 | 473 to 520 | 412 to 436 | -4.9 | 2.57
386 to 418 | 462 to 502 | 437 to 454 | -2.8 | 2.55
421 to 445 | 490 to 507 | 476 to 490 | 4.7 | 2.65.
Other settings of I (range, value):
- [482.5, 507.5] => 2.3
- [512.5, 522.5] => 2.73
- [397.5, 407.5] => 2.78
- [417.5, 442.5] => 3.03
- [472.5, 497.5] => 1.98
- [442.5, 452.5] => 2.88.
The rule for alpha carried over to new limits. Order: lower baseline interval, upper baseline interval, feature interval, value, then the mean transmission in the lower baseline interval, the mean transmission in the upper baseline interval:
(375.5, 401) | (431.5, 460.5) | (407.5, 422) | -1.74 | 2.7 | 3.05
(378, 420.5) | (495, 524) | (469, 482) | 3.31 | 2.88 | 2.73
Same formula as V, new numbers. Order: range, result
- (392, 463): 3.01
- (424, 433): 2.98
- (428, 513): 2.65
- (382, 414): 2.84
